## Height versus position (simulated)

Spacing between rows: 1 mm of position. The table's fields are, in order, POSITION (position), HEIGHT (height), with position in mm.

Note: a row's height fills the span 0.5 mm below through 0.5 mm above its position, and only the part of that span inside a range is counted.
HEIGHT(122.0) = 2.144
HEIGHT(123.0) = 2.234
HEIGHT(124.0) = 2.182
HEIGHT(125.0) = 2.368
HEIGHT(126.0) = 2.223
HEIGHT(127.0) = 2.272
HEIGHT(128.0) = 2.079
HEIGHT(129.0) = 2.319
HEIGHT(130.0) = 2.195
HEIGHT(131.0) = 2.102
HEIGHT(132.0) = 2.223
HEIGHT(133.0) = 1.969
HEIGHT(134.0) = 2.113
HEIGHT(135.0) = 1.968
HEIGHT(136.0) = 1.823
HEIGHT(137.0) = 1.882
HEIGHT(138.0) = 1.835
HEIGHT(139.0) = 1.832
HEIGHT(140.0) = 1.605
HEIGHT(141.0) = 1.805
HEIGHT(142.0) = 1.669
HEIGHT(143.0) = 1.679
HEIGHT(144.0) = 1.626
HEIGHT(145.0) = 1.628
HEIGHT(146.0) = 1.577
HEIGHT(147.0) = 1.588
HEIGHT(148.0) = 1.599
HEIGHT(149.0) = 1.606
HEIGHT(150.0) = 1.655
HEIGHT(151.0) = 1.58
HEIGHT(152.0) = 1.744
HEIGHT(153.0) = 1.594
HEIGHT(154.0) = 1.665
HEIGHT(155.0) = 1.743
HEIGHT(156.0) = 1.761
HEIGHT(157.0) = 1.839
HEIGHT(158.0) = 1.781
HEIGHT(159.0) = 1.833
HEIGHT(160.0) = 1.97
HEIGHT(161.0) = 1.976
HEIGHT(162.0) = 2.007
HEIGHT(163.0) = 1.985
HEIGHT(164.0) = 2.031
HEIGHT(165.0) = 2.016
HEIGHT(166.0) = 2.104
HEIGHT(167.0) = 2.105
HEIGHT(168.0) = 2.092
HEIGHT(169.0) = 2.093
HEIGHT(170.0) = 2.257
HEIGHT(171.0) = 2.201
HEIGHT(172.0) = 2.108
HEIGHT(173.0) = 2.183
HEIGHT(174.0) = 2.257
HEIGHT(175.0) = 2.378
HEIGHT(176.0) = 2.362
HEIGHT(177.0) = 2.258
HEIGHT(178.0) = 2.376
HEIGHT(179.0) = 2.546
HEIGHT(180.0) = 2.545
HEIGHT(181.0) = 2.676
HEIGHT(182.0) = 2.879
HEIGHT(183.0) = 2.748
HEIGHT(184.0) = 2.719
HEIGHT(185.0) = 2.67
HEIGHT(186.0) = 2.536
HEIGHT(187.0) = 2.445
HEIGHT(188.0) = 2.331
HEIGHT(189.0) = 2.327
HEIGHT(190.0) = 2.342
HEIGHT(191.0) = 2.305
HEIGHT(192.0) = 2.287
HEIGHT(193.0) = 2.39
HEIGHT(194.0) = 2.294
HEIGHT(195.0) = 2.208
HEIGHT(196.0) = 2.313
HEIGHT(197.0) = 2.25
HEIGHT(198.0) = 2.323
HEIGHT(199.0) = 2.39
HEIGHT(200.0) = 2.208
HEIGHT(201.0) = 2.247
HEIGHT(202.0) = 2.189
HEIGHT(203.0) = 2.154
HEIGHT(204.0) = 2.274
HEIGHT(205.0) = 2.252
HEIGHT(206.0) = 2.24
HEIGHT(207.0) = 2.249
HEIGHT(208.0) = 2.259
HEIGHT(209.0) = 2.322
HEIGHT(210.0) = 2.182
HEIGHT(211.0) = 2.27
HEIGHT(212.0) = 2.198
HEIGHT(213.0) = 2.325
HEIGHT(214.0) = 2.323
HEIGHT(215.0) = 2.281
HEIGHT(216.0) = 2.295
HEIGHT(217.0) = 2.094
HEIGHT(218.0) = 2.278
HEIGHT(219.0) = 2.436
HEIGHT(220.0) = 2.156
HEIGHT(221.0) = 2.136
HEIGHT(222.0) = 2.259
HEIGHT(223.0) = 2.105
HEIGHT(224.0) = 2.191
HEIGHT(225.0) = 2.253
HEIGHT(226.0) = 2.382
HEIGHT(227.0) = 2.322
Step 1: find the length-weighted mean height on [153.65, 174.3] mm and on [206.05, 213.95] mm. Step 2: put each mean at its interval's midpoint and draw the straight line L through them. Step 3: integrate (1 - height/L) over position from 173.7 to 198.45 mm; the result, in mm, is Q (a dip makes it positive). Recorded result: -3.6 mm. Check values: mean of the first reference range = 2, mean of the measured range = 2.43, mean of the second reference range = 2.26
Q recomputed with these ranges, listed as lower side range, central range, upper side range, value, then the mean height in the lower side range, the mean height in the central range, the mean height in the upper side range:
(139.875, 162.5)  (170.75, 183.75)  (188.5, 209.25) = -2.61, 1.72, 2.43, 2.28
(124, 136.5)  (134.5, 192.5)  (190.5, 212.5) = 3.93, 2.14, 2.05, 2.26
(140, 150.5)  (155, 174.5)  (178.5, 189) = 0.93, 1.64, 2.02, 2.6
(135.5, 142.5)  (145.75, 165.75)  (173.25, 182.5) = 2.84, 1.78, 1.78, 2.47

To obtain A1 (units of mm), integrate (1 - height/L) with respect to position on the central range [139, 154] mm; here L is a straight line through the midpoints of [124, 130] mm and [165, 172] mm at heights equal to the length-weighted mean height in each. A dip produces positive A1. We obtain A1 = 3.7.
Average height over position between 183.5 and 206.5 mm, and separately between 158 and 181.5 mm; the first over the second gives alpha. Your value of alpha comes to 1.1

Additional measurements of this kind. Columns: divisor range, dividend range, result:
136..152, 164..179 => 1.31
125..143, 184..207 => 1.16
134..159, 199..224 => 1.30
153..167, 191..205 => 1.20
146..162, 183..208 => 1.35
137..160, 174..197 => 1.43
